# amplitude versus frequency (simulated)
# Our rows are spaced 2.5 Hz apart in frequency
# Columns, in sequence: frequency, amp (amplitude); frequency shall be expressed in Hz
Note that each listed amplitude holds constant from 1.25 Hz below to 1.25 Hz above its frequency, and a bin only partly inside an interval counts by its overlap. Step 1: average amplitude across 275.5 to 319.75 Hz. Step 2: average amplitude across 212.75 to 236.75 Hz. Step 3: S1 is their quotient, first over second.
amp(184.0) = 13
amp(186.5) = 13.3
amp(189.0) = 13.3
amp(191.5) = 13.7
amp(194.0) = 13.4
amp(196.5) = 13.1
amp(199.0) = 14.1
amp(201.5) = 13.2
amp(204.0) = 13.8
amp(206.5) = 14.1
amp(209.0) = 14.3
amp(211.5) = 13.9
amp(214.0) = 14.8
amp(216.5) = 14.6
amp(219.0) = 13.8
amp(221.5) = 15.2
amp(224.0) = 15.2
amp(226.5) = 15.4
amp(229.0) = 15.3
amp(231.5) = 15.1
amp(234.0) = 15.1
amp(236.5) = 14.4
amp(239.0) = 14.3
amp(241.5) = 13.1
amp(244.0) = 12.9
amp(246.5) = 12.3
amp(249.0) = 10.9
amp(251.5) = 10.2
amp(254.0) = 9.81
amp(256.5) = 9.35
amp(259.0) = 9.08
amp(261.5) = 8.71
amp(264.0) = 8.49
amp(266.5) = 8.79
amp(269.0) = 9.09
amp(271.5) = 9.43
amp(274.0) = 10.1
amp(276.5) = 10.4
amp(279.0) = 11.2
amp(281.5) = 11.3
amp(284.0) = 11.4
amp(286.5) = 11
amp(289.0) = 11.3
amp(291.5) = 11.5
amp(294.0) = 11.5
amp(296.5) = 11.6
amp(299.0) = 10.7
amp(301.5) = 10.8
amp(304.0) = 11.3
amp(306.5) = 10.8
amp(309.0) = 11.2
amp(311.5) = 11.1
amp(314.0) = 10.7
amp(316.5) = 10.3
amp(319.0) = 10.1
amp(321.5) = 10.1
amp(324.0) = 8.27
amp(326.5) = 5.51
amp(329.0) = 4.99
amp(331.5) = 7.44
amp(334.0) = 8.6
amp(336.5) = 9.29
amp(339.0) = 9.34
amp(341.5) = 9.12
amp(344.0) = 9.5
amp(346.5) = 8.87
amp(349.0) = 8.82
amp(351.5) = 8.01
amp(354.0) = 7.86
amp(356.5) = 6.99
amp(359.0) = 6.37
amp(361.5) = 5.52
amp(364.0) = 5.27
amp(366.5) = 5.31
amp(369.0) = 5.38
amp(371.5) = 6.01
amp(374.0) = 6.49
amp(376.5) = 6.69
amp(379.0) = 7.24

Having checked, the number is 0.7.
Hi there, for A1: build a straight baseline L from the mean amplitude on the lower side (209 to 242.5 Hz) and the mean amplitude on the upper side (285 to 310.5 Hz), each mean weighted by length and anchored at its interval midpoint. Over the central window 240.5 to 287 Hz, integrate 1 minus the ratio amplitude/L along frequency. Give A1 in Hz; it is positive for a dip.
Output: 8.8 Hz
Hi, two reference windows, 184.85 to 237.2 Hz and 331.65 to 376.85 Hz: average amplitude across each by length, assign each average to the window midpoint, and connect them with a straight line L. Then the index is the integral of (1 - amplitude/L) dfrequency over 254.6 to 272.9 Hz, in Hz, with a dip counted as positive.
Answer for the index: 4.2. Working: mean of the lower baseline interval 14.2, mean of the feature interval 9.03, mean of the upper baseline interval 7.43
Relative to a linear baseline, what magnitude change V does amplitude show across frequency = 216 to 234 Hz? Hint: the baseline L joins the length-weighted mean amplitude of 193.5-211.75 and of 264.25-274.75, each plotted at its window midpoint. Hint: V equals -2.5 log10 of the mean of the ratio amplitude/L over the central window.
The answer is -0.22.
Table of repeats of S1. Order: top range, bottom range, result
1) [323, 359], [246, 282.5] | 0.81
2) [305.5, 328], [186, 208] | 0.72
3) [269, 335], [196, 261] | 0.76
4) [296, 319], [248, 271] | 1.16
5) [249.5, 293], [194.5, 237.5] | 0.70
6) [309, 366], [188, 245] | 0.59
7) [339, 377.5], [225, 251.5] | 0.52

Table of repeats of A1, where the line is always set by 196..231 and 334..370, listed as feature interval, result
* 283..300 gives -1.18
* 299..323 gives -2.69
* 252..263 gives 2.65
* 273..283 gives 0.39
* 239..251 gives 0.45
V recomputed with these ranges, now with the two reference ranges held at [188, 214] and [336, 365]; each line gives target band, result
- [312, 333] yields 0.06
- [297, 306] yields -0.12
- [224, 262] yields -0.03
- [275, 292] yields -0.06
